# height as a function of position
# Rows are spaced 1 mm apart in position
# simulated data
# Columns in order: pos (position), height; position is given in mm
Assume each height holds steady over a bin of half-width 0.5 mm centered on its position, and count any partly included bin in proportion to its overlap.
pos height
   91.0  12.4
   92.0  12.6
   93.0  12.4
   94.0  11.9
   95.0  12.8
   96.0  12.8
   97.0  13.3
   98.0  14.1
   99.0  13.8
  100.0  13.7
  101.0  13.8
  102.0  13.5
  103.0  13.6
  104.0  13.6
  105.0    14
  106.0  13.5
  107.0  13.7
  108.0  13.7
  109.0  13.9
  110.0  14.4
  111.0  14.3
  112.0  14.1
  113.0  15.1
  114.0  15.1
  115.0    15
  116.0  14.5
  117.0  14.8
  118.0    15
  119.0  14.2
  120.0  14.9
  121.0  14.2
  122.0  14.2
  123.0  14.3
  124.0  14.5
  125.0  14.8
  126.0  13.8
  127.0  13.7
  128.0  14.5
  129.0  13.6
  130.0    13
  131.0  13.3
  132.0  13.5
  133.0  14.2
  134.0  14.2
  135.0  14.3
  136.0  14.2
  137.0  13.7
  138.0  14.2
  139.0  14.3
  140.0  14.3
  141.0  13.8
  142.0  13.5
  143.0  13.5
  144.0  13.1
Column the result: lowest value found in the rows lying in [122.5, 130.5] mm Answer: 13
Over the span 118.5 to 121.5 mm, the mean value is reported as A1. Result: 14.4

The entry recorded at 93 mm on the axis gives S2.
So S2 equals 12.4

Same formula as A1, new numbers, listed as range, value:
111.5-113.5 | 14.6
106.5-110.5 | 13.9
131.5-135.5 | 14.1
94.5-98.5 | 13.2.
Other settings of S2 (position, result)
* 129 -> 13.6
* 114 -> 15.1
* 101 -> 13.8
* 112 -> 14.1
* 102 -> 13.5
